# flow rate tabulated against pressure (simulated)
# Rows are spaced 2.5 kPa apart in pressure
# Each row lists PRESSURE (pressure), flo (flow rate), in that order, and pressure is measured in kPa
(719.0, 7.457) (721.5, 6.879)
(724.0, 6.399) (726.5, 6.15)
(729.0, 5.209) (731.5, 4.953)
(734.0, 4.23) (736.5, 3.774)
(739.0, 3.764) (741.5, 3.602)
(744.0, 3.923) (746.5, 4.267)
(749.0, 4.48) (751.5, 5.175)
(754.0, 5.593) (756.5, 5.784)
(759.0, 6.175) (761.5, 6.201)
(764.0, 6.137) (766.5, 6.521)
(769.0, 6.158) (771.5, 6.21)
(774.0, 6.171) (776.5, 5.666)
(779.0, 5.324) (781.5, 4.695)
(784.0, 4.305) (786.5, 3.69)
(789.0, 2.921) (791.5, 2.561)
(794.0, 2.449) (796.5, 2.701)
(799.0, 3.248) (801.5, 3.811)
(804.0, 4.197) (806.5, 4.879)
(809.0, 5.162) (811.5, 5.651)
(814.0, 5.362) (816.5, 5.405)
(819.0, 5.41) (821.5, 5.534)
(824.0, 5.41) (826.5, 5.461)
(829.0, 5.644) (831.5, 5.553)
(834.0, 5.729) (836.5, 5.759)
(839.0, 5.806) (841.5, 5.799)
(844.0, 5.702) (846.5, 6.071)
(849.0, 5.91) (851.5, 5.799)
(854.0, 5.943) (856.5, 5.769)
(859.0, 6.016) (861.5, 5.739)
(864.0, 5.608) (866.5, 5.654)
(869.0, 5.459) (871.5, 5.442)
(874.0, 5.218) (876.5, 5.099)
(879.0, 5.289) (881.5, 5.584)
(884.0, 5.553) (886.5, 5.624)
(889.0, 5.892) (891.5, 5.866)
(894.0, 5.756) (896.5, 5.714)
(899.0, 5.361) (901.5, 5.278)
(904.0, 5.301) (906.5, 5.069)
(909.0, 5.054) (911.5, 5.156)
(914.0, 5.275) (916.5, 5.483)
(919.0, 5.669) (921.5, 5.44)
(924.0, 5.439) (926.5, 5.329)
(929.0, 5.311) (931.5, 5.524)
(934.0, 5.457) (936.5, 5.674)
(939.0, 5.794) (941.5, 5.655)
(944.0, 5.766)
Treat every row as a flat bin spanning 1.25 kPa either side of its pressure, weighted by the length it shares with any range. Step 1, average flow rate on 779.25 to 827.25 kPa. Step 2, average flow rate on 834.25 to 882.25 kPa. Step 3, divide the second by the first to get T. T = 1.30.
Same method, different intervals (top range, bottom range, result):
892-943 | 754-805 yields 1.14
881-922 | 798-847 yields 1.04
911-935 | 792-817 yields 1.29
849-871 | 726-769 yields 1.13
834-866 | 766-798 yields 1.29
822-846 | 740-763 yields 1.13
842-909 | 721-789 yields 1.08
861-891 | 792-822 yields 1.25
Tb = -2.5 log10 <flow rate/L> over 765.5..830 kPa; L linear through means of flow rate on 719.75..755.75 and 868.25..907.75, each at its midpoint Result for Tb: 0.080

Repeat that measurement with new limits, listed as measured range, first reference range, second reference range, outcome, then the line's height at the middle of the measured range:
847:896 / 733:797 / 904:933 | -0.100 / 5.16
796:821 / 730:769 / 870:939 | 0.113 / 5.18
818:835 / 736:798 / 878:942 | -0.100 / 5.05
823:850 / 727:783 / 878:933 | -0.075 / 5.33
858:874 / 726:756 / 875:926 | -0.071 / 5.26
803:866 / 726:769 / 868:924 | -0.059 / 5.28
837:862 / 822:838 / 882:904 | -0.049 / 5.6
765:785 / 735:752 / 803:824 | -0.226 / 4.6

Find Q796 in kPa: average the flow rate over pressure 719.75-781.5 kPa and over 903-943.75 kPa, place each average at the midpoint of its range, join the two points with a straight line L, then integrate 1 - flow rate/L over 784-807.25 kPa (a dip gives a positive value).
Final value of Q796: 8.6 kPa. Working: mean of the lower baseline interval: 5.37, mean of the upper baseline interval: 5.42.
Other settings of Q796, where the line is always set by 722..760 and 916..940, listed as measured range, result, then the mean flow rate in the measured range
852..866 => -1.3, 5.81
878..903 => -0.9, 5.59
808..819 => -0.5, 5.4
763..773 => -2.5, 6.26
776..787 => 0.7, 4.74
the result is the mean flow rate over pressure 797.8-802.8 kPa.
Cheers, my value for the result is 3.54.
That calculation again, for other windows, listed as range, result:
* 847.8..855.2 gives 5.88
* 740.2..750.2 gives 4.06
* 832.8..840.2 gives 5.76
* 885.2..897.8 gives 5.77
